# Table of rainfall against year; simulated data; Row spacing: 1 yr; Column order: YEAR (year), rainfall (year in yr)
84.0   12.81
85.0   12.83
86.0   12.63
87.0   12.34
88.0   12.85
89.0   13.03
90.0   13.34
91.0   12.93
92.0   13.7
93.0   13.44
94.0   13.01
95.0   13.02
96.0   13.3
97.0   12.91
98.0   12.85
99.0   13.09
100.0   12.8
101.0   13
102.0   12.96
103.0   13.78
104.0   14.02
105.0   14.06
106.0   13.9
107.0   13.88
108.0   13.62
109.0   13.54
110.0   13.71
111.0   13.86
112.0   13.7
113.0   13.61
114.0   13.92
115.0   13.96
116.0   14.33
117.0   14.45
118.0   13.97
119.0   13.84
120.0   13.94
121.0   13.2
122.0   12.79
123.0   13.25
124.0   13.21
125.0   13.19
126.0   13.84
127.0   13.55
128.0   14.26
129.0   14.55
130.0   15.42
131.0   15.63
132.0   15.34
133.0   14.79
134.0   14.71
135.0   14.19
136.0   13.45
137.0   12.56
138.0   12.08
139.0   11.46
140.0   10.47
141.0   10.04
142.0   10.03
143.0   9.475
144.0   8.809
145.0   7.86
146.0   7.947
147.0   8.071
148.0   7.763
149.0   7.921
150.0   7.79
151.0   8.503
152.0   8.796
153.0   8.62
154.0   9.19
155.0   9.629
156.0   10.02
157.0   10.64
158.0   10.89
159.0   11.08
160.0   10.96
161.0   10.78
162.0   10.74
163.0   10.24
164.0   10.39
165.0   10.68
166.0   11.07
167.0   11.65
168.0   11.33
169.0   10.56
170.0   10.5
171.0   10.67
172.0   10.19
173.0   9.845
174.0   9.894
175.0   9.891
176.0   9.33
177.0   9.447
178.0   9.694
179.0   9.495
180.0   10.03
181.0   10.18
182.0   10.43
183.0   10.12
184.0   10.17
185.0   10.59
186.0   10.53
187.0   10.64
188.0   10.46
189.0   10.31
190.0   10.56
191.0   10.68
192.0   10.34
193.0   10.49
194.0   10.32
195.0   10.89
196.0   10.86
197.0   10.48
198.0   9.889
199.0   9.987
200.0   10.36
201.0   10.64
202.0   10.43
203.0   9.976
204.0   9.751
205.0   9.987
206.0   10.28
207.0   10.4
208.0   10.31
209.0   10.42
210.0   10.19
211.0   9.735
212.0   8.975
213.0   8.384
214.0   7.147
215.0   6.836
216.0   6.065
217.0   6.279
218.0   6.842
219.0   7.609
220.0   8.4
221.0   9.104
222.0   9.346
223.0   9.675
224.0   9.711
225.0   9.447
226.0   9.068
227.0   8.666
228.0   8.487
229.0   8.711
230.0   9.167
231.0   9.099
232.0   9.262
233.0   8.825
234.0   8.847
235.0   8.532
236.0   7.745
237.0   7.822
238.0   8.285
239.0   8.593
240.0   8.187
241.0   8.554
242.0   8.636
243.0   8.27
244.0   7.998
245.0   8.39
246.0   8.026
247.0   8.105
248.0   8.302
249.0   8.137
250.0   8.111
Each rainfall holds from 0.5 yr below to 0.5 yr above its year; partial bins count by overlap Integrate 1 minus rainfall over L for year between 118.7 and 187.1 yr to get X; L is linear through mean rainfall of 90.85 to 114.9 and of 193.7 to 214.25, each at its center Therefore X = 4.2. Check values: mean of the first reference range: 13.5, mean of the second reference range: 10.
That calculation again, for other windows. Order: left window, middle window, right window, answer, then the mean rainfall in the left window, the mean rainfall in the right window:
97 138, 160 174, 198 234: 0.95 yr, 13.8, 9.08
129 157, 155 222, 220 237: -0.71 yr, 10.8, 8.93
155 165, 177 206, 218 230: -1.65 yr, 10.6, 8.85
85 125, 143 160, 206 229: 3.57 yr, 13.4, 8.72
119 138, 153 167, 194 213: 2.13 yr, 13.9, 10.2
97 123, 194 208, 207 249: -0.85 yr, 13.6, 8.56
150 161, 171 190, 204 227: -1.43 yr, 9.78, 8.84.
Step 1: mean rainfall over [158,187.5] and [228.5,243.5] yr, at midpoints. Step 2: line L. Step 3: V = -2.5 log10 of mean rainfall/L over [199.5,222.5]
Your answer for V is 0.03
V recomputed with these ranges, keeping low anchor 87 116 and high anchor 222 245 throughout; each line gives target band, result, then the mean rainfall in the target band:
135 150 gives 0.20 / 9.93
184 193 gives -0.02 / 10.5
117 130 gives -0.09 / 13.7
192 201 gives -0.04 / 10.4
